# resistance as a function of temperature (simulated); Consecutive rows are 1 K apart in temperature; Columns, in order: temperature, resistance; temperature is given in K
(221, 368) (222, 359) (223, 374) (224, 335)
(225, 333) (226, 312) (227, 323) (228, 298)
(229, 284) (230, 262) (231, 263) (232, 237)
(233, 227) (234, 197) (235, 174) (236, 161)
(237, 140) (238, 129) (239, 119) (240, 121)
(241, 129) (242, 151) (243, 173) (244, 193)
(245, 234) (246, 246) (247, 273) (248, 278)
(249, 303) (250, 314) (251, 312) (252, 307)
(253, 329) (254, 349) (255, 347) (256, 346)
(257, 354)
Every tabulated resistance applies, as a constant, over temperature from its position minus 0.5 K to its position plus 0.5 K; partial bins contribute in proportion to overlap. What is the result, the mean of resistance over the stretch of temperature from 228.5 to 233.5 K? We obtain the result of 255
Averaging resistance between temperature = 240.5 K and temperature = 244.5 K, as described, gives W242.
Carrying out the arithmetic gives 162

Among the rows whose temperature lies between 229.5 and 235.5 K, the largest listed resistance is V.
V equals 263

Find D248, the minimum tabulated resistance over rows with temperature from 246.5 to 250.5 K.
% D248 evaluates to 273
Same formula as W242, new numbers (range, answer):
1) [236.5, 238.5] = 134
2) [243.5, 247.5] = 236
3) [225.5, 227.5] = 318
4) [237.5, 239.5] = 124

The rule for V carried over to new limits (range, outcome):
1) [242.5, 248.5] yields 278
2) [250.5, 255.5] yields 349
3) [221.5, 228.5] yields 374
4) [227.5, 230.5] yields 298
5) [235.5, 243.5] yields 173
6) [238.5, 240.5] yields 121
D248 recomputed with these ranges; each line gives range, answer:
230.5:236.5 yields 161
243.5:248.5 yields 193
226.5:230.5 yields 262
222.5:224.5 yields 335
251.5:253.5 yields 307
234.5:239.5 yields 119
